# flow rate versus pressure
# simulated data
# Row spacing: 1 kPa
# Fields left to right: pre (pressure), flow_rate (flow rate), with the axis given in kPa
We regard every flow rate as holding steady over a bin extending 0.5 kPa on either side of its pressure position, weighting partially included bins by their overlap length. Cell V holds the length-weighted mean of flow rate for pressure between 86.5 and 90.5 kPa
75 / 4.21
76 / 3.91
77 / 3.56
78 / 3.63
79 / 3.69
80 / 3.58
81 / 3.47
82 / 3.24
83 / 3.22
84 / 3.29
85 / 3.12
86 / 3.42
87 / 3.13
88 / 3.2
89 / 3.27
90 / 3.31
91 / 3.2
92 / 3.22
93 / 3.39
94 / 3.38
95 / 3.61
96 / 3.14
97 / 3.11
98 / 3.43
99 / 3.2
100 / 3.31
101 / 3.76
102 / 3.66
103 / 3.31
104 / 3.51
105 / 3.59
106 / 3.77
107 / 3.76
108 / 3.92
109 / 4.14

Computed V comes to 3.23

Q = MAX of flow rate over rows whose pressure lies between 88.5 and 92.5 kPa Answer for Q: 3.31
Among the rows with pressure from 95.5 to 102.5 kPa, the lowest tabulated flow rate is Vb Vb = 3.11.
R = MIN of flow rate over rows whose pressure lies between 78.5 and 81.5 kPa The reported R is 3.47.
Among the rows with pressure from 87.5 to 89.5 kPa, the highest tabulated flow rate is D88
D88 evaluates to 3.27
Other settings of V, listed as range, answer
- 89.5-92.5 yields 3.24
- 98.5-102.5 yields 3.48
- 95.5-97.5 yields 3.12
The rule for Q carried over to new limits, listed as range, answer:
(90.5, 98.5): 3.61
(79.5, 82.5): 3.58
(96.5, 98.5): 3.43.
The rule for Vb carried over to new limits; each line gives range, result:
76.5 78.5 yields 3.56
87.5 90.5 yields 3.2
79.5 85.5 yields 3.12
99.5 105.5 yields 3.31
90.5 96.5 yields 3.14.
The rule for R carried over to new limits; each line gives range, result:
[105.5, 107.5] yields 3.76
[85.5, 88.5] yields 3.13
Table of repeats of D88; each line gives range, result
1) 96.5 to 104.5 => 3.76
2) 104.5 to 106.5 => 3.77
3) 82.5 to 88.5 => 3.42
